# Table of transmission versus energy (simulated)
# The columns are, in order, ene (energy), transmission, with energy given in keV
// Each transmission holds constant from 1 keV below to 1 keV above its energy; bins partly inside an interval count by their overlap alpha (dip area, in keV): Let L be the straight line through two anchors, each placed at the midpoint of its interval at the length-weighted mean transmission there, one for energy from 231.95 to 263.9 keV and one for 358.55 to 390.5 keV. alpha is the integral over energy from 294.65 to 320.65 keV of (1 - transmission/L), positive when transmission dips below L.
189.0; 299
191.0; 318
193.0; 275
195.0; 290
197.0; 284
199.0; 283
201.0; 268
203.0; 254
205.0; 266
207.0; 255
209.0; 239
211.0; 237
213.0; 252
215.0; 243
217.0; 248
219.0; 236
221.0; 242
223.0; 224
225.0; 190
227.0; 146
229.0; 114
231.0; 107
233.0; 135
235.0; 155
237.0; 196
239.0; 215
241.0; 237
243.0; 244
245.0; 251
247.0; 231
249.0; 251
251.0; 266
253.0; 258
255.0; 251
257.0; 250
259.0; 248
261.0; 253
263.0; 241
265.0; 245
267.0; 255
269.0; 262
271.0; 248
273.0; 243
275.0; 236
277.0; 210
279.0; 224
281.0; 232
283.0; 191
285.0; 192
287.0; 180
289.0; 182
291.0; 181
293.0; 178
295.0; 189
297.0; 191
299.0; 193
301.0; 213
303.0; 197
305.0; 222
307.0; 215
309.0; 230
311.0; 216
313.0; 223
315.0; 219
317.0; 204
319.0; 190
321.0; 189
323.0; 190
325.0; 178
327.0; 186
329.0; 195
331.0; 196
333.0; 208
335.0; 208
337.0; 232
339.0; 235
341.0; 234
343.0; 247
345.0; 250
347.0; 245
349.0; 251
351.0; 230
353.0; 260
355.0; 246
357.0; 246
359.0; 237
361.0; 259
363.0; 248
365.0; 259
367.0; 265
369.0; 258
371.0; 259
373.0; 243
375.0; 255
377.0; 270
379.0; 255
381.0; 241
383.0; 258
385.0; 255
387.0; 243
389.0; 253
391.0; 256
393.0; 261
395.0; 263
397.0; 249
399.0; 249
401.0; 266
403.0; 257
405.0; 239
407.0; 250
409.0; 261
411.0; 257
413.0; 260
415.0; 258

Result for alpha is 3.6 keV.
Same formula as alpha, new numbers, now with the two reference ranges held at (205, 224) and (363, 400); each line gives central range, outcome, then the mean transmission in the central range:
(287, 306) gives 4.2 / 193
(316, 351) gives 5.2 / 214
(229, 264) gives 3.7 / 220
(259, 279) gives 0.3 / 243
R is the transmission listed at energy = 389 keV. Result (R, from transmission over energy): 253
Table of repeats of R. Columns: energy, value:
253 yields 258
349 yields 251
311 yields 216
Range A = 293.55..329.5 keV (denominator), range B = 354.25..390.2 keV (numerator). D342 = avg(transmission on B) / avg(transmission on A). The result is 1.25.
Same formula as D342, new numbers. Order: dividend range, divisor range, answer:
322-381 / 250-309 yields 1.06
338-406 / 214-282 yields 1.13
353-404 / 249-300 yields 1.13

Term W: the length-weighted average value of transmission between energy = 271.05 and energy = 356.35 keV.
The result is 213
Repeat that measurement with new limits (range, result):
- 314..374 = 229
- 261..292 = 222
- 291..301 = 190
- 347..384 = 252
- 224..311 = 213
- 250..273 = 252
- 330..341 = 217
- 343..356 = 247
